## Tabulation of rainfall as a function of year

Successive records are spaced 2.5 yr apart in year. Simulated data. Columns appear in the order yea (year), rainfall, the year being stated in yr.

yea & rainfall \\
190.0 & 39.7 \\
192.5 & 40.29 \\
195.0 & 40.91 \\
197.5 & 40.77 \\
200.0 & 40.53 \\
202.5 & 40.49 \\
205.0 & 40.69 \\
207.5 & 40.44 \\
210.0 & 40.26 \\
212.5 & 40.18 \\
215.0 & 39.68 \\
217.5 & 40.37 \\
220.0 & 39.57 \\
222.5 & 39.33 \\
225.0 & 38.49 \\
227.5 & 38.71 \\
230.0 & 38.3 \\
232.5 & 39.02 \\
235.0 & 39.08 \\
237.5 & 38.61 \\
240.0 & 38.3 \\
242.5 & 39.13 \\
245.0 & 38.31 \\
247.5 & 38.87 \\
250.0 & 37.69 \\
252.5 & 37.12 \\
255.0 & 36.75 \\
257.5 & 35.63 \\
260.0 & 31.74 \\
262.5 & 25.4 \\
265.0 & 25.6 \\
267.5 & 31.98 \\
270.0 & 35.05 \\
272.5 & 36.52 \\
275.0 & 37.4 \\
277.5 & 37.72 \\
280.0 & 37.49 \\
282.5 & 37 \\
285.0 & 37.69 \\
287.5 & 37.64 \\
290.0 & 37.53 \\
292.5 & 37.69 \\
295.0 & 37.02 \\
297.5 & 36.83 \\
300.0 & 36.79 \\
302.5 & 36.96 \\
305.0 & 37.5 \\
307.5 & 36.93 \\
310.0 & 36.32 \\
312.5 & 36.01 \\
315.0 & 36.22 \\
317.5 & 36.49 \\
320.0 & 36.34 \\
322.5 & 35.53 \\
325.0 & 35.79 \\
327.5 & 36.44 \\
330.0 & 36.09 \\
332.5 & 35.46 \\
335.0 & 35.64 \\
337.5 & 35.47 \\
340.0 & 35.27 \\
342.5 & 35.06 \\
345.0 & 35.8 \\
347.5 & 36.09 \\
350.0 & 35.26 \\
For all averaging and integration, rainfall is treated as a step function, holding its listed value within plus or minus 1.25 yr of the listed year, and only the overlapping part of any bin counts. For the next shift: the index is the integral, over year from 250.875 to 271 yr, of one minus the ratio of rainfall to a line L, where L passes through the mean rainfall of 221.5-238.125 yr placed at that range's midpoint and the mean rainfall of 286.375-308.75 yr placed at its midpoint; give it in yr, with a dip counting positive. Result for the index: 3.0 yr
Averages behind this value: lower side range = 38.8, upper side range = 37.2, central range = 32.5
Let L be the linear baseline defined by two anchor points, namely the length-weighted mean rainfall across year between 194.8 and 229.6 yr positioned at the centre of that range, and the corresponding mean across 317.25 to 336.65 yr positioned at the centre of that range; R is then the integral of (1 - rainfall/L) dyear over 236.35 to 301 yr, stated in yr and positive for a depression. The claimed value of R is 3.26 yr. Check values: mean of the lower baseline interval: 40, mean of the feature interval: 36.1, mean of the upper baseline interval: 35.9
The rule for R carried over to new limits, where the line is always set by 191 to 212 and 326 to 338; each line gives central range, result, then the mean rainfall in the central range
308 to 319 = 0.1 yr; 36.3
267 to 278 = 0.6 yr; 35.9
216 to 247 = 0.4 yr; 38.9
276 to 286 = 0.1 yr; 37.5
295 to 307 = 0.0 yr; 37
